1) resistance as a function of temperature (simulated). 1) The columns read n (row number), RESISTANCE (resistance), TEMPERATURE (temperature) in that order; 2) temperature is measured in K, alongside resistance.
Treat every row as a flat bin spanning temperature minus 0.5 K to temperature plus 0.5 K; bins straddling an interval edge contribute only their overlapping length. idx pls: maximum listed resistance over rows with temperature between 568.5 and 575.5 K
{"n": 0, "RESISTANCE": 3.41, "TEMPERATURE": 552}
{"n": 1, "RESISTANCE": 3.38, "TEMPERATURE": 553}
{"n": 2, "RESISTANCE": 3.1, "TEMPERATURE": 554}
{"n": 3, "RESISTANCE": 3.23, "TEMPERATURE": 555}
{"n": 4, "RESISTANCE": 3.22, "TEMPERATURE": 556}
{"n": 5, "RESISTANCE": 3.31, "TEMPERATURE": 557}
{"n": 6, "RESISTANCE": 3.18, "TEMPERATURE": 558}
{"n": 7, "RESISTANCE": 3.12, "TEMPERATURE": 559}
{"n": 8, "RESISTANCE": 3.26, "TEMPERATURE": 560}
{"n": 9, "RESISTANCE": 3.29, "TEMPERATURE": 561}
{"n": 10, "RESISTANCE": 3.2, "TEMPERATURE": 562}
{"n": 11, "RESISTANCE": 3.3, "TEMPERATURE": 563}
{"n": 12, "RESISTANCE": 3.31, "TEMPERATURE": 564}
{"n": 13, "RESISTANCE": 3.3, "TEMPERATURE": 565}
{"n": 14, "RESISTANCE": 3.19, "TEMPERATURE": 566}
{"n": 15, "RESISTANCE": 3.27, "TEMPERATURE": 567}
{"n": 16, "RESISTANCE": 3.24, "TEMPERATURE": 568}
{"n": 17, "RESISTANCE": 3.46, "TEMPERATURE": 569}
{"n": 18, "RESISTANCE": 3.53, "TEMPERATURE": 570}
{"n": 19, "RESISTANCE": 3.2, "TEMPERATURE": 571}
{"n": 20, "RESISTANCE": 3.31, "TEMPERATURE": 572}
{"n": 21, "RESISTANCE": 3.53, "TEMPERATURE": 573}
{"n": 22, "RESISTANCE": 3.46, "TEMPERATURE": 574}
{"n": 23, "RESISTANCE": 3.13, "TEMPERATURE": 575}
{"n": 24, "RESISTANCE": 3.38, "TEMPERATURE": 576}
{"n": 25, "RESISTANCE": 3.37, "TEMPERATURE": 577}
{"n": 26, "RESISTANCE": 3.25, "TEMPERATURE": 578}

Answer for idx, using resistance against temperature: 3.53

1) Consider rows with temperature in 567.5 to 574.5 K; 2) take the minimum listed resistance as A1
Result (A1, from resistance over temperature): 3.2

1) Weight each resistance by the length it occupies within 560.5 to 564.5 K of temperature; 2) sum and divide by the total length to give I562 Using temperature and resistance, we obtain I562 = 3.27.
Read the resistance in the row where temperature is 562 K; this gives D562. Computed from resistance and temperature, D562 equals 3.2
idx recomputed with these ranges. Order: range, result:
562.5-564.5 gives 3.31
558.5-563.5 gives 3.3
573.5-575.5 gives 3.46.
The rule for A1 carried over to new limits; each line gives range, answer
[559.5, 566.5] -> 3.19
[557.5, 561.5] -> 3.12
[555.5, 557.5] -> 3.22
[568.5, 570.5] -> 3.46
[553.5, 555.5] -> 3.1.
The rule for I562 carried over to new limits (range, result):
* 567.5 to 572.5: 3.35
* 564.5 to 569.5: 3.29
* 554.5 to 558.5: 3.24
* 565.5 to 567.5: 3.23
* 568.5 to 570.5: 3.5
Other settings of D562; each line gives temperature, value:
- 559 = 3.12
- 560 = 3.26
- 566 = 3.19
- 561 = 3.29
